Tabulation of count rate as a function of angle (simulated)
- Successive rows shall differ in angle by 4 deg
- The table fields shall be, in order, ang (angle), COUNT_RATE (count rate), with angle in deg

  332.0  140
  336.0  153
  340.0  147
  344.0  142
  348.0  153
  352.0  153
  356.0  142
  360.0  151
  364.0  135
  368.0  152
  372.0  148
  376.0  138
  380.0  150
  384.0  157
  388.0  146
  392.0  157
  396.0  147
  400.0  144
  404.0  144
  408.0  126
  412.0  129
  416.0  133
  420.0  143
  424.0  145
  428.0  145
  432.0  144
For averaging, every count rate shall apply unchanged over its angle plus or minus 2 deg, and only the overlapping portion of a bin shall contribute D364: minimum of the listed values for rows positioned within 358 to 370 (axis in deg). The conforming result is 135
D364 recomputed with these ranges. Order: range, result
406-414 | 126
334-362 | 142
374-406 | 138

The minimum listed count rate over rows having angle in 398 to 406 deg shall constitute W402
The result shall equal 144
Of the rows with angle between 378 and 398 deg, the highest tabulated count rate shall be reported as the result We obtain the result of 157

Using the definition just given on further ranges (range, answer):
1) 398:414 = 144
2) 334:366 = 153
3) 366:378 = 152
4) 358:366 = 151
